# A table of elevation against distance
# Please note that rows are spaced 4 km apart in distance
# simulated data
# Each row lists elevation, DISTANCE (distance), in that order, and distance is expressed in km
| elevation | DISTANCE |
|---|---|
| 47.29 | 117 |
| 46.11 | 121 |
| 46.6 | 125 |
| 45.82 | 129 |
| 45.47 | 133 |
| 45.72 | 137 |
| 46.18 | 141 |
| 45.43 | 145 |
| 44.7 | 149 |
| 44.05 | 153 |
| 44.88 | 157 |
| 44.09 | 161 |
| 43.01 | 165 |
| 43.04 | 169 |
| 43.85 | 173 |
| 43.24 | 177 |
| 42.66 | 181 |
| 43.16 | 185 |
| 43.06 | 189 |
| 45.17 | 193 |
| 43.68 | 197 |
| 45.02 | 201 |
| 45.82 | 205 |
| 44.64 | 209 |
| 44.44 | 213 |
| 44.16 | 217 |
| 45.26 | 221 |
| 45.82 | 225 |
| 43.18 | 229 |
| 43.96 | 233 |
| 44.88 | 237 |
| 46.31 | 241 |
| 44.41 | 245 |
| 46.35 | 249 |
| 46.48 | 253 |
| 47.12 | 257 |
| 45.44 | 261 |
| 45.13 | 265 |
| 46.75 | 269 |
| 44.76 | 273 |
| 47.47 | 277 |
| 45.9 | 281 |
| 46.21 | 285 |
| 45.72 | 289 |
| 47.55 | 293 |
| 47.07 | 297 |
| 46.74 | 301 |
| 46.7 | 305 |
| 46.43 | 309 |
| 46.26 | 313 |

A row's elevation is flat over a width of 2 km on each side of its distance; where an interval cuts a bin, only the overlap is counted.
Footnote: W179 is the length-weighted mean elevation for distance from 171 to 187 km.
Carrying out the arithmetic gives 43.2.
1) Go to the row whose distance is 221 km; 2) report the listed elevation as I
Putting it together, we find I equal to 45.26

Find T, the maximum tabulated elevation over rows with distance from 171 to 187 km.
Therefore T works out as 43.85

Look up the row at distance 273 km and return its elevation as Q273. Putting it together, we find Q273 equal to 44.76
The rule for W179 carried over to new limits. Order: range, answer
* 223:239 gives 44.5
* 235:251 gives 45.5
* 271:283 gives 46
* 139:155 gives 45.1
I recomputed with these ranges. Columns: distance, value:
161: 44.09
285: 46.21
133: 45.47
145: 45.43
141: 46.18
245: 44.41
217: 44.16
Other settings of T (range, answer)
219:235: 45.82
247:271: 47.12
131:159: 46.18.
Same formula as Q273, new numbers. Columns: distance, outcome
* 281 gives 45.9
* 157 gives 44.88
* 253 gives 46.48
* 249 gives 46.35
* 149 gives 44.7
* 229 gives 43.18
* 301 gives 46.74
